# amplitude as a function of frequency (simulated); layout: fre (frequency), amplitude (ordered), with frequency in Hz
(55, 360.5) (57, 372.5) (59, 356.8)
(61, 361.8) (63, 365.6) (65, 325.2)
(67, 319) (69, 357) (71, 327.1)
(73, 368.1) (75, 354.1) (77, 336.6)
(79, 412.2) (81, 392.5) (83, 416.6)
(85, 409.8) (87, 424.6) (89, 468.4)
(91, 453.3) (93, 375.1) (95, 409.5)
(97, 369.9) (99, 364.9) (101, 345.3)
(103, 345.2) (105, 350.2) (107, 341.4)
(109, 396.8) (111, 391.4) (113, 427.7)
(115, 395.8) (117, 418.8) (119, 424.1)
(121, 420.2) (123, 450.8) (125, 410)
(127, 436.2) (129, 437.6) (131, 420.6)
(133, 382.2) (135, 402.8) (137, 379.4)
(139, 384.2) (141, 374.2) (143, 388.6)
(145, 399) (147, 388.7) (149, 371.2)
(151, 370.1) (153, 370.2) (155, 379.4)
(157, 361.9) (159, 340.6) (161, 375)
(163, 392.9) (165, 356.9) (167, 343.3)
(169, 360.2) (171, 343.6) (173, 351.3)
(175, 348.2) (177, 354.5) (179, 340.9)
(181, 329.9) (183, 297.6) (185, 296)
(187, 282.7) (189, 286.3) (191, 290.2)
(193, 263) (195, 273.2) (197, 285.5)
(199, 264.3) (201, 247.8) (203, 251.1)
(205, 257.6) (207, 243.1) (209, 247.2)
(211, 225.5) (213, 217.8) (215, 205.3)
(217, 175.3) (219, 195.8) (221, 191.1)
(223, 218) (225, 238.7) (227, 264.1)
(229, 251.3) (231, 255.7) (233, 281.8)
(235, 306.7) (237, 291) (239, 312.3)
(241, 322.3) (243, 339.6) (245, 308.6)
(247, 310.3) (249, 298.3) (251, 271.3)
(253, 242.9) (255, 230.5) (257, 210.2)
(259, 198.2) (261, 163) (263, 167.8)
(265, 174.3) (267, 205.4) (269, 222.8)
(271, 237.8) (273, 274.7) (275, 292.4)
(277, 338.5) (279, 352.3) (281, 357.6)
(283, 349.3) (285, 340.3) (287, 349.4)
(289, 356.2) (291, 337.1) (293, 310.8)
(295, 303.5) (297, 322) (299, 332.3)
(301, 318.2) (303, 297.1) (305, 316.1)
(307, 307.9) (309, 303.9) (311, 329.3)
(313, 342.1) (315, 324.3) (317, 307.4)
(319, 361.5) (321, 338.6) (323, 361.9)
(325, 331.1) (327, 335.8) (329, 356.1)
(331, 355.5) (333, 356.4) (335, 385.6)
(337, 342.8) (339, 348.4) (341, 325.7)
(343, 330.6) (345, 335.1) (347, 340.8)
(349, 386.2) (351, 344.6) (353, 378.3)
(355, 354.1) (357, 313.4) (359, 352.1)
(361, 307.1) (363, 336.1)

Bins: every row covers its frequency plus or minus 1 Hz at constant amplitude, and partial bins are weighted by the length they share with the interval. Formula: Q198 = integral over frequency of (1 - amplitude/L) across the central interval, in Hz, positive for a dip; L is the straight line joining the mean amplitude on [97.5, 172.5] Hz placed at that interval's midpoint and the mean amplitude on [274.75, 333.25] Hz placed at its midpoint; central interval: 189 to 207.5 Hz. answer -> 5.04 Hz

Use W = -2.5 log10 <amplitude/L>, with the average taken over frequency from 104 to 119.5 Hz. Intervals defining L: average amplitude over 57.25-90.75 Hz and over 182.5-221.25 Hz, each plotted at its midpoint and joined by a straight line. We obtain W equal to -0.16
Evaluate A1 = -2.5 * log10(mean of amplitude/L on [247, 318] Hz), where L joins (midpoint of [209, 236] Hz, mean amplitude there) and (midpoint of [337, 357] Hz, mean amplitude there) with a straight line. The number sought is 0.00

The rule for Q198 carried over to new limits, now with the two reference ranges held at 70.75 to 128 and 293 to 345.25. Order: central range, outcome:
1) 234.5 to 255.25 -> 3.4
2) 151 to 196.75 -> 5.0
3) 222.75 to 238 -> 3.9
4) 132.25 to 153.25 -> 0.0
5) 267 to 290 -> 2.2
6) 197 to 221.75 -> 9.2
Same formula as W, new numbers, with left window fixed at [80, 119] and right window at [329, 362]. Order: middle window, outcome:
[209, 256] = 0.39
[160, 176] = 0.07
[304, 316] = 0.11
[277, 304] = 0.08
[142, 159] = 0.03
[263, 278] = 0.43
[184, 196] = 0.32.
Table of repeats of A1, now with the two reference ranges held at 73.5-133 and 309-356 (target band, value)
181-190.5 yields 0.28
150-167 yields 0.06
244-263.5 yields 0.44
